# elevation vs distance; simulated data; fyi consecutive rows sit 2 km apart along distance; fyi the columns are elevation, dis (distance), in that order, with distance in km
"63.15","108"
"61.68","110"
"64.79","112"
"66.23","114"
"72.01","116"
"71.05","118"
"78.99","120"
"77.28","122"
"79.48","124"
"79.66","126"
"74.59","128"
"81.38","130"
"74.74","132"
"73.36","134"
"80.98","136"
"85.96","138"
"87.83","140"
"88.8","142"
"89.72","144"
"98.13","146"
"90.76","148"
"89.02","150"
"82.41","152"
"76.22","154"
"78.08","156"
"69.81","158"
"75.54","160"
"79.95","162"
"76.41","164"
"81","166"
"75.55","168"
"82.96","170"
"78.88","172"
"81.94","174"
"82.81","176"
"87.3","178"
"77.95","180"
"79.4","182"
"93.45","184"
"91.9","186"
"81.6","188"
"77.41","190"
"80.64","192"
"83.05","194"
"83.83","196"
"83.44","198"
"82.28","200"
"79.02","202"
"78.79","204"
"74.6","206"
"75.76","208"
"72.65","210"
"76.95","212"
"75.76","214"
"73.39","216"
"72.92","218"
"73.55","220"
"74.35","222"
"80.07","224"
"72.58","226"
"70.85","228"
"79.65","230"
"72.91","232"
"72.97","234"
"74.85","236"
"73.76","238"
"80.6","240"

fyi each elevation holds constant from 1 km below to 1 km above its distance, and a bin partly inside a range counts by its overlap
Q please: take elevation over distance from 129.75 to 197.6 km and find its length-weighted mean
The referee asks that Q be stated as 82.3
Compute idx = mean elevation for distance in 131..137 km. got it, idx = 76.4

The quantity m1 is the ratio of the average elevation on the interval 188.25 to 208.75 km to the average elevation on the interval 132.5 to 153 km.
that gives 0.93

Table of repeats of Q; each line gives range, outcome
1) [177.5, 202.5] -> 83.2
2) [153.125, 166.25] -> 76.5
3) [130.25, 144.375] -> 82.7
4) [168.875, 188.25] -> 83.9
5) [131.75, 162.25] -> 82.8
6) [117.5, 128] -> 77.3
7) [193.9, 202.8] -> 82.3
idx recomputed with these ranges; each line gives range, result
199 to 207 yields 78.7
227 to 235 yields 74.1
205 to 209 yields 75.2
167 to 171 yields 79.3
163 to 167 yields 78.7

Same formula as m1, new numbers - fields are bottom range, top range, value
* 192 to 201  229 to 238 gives 0.90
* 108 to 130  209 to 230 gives 1.03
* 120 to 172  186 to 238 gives 0.95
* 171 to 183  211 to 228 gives 0.92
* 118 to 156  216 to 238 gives 0.90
